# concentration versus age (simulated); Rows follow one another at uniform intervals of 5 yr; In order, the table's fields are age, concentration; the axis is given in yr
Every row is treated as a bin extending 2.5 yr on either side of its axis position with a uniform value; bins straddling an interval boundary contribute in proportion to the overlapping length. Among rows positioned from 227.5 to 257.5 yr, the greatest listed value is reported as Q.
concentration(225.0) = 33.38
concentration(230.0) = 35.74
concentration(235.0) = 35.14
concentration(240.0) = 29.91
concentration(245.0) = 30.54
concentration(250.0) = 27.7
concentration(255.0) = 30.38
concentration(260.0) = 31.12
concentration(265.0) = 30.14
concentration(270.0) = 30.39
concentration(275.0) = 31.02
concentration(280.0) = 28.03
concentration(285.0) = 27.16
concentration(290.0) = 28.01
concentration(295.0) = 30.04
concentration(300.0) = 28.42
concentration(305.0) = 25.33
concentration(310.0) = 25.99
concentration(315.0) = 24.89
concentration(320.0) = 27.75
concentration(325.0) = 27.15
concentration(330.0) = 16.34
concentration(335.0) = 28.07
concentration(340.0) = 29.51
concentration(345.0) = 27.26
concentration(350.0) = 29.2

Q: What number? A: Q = 35.74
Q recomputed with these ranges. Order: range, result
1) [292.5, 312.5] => 30.04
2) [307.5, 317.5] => 25.99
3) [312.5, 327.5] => 27.75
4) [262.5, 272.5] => 30.39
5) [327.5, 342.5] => 29.51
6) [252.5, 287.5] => 31.12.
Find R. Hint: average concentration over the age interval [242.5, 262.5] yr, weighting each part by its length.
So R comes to 29.9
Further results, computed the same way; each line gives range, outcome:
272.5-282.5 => 29.5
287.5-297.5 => 29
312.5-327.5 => 26.6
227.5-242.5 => 33.6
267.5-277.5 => 30.7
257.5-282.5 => 30.1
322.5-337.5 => 23.9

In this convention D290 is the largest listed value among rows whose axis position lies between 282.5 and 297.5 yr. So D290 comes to 30.04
